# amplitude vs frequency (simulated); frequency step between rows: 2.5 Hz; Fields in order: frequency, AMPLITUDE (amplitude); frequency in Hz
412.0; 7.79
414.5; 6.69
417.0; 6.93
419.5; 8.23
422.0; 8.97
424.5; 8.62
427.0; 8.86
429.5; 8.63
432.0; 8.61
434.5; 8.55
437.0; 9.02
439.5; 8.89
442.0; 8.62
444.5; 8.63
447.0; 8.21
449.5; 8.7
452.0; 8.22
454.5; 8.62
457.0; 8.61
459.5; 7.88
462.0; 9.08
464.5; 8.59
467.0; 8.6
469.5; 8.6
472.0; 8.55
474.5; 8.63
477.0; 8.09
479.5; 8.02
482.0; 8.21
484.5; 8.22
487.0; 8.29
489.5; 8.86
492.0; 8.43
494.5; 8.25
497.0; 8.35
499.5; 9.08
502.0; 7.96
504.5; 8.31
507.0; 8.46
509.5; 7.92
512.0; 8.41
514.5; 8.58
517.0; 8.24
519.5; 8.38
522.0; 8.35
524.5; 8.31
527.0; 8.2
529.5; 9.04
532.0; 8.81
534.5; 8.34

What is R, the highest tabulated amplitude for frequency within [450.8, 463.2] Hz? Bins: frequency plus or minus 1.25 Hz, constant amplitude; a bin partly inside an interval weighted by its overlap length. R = 9.08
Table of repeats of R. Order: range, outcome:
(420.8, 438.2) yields 9.02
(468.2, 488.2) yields 8.63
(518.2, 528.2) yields 8.38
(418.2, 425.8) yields 8.97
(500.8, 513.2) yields 8.46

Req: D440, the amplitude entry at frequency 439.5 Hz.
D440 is 8.89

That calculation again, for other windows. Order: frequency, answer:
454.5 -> 8.62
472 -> 8.55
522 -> 8.35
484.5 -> 8.22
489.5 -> 8.86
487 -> 8.29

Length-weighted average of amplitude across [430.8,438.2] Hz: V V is 8.73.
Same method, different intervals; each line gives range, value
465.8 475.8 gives 8.59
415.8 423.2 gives 8.04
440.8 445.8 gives 8.62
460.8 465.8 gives 8.83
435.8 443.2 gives 8.84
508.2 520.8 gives 8.31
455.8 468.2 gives 8.55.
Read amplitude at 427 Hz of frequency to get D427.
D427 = 8.86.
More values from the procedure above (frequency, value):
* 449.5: 8.7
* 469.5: 8.6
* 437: 9.02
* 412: 7.79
